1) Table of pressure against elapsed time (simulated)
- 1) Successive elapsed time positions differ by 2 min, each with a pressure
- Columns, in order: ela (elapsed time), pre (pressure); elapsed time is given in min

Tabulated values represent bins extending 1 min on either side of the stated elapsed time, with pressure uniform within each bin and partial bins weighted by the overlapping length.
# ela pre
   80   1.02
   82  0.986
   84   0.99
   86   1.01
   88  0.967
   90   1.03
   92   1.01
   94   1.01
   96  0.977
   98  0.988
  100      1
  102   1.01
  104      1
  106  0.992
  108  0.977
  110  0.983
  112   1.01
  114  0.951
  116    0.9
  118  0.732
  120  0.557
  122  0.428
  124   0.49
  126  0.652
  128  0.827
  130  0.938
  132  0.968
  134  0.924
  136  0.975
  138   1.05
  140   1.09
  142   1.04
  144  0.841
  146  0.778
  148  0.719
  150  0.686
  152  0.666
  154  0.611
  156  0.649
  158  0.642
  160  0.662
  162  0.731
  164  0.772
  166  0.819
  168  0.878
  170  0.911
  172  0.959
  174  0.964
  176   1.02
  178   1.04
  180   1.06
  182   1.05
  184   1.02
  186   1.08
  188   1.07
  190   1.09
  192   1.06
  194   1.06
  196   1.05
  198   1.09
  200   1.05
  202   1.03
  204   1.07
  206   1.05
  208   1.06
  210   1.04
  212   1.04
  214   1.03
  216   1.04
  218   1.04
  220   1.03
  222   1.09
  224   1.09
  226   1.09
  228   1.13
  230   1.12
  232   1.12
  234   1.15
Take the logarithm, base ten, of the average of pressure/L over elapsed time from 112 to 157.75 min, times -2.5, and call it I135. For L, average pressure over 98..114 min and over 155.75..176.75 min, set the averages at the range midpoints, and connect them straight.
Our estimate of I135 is 0.15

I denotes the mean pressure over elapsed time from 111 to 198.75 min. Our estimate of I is 0.875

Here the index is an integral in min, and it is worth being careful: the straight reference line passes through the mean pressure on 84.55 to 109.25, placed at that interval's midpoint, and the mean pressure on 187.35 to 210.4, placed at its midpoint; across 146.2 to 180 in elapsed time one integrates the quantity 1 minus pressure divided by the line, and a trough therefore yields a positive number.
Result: 7.68 min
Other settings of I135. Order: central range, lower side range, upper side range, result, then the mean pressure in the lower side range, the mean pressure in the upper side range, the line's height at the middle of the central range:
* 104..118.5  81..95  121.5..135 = -0.102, 1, 0.759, 0.861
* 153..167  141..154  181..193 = 0.236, 0.775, 1.06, 0.866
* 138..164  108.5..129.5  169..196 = 0.157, 0.763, 1.03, 0.898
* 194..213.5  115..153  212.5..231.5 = -0.038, 0.803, 1.07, 1.02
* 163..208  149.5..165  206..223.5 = -0.178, 0.677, 1.05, 0.859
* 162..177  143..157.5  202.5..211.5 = -0.085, 0.705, 1.05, 0.823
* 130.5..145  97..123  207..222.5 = -0.061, 0.887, 1.04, 0.929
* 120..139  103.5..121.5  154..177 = 0.087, 0.884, 0.81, 0.86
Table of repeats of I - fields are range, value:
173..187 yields 1.03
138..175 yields 0.808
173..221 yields 1.05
